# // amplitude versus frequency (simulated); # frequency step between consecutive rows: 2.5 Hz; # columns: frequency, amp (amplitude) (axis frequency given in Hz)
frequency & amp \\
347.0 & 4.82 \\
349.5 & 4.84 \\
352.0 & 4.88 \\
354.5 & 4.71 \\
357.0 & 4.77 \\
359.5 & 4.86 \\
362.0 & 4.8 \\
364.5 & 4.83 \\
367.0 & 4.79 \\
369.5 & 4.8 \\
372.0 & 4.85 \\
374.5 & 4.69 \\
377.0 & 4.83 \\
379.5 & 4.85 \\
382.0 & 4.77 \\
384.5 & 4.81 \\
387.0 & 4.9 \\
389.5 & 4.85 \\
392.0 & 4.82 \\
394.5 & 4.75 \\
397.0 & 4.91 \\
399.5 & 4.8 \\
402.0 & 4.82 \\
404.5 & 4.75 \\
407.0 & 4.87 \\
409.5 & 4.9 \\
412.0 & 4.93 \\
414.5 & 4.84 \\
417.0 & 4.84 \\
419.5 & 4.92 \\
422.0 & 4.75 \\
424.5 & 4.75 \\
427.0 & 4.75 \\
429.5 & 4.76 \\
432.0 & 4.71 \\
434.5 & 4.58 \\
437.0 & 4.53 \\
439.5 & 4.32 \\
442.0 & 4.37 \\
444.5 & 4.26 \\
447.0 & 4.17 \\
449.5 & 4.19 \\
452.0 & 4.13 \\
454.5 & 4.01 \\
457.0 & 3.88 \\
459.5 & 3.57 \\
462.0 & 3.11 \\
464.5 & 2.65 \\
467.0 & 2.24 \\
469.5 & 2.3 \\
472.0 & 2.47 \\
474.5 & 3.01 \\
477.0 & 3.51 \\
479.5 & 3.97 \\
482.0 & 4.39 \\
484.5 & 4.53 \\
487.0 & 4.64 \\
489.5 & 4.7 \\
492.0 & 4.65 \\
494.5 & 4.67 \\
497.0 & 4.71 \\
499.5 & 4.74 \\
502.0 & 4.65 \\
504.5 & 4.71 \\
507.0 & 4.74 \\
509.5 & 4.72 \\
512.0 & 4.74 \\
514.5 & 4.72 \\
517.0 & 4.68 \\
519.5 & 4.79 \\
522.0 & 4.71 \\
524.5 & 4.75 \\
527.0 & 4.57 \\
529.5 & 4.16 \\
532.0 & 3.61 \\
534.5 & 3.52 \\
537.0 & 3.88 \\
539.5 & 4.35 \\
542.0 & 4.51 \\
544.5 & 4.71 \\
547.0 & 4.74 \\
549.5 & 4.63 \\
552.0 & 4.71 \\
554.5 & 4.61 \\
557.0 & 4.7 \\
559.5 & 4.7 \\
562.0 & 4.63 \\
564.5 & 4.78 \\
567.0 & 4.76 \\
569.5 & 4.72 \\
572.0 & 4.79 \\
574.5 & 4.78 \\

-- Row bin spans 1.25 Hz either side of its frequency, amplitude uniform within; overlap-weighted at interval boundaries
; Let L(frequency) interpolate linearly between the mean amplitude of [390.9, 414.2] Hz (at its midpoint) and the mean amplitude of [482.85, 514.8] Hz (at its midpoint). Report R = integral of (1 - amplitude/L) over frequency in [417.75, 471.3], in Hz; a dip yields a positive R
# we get 8.28 Hz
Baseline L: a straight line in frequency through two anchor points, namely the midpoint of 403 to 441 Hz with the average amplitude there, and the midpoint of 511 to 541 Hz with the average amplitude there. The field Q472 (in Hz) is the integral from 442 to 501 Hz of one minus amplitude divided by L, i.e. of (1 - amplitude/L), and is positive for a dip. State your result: 9.0 Hz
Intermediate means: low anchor 4.74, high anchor 4.37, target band 3.86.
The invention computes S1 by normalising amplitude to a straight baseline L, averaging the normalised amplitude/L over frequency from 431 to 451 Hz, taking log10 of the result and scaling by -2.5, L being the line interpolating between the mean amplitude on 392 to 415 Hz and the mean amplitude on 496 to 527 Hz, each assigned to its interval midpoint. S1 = 0.098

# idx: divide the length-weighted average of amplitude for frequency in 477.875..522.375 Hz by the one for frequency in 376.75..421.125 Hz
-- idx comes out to 0.96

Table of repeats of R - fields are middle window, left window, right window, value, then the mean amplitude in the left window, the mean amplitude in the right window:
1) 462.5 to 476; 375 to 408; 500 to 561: 6.0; 4.82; 4.53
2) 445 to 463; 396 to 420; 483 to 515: 3.3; 4.86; 4.68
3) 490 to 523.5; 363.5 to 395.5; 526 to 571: -1.2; 4.81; 4.46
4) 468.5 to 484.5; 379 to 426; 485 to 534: 4.4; 4.83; 4.6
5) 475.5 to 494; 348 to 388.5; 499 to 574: 1.2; 4.81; 4.57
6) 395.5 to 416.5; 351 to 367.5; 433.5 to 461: -1.8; 4.81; 4.17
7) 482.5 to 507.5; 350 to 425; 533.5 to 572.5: -0.1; 4.82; 4.55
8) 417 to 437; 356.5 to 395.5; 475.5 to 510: -0.3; 4.81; 4.51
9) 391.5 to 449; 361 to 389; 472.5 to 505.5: -0.9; 4.81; 4.33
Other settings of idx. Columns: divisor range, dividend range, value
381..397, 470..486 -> 0.75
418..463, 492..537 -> 1.05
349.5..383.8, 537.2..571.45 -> 0.97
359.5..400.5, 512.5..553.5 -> 0.92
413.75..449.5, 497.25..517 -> 1.03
